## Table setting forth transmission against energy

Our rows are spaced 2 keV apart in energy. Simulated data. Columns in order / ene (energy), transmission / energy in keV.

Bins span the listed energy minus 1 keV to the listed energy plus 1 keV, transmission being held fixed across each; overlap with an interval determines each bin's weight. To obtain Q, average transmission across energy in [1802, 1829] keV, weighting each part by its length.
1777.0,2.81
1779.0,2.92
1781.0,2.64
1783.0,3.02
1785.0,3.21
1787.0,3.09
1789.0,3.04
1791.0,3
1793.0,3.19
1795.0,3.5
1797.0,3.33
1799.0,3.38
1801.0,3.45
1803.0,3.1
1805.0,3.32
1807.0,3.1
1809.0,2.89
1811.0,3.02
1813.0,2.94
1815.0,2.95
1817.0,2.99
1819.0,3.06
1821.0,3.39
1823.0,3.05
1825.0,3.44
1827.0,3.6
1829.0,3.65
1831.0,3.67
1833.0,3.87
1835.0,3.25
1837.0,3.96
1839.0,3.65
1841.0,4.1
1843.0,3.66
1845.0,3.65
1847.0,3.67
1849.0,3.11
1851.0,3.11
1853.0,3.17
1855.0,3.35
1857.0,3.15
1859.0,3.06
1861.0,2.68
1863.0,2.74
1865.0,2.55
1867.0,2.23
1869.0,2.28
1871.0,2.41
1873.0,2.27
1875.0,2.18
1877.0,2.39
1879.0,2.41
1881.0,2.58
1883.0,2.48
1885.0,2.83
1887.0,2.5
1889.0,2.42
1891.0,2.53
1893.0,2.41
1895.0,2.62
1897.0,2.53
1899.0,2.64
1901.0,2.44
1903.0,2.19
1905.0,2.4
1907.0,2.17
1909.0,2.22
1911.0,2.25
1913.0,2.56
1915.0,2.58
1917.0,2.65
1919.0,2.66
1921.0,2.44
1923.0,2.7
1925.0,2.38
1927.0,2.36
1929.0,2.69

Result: 3.16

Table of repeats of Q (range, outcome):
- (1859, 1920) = 2.47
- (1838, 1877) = 2.99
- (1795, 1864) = 3.31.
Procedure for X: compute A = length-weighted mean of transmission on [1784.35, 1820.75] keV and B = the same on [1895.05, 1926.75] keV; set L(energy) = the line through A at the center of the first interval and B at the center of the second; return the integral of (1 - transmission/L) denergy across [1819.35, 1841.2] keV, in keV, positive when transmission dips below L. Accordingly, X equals -4.43 keV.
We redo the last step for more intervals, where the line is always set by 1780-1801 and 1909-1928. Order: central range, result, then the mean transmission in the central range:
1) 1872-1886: 1.29 keV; 2.45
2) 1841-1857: -3.16 keV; 3.42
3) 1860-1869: 0.82 keV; 2.52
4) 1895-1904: 0.43 keV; 2.47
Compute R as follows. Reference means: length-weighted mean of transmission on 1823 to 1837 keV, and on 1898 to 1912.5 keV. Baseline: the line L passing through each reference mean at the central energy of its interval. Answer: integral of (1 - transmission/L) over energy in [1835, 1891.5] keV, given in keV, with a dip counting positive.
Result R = 2.5 keV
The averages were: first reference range 3.57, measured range 2.91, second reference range 2.34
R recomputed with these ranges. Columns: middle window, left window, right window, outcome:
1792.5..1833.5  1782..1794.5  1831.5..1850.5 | 1.0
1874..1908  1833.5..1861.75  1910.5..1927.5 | 4.9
